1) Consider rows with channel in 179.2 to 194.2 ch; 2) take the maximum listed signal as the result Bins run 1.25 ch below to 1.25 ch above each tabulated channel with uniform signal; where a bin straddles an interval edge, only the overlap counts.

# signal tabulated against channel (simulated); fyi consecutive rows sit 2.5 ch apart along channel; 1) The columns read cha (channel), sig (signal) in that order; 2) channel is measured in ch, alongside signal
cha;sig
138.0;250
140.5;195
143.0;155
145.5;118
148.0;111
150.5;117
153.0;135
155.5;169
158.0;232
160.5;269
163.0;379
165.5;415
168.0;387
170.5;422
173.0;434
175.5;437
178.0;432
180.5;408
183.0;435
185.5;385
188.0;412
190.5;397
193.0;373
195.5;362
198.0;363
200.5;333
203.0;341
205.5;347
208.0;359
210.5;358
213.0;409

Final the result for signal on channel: 435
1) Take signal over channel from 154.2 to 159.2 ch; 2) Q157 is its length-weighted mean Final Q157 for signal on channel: 200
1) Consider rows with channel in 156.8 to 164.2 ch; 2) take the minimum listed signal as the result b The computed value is 232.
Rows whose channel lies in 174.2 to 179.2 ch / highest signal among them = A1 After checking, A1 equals 437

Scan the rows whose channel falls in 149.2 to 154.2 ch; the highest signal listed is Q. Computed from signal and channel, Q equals 135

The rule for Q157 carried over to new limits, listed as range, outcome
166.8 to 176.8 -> 420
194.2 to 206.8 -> 349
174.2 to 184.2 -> 428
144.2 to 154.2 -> 120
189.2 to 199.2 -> 374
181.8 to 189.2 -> 410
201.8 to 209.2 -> 349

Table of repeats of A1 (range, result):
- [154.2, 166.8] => 415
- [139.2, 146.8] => 195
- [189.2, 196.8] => 397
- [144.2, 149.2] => 118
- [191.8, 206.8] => 373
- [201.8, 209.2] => 359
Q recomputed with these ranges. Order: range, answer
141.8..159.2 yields 232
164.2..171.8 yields 422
